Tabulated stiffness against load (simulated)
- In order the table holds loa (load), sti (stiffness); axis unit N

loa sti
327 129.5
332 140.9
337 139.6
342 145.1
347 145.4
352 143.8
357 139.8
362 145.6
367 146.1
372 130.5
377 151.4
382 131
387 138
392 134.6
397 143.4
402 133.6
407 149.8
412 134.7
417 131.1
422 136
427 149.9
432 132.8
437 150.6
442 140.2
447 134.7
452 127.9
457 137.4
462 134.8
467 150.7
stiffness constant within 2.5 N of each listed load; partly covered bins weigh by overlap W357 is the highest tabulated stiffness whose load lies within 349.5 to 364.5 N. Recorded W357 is 145.6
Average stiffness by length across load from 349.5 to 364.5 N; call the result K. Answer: 143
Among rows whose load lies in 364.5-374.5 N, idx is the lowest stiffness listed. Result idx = 130.5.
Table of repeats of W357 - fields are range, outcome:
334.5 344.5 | 145.1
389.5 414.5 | 149.8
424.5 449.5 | 150.6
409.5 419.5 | 134.7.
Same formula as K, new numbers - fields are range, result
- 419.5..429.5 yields 143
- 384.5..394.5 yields 136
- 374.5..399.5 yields 140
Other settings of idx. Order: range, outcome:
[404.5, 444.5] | 131.1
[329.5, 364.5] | 139.6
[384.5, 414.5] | 133.6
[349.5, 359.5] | 139.8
